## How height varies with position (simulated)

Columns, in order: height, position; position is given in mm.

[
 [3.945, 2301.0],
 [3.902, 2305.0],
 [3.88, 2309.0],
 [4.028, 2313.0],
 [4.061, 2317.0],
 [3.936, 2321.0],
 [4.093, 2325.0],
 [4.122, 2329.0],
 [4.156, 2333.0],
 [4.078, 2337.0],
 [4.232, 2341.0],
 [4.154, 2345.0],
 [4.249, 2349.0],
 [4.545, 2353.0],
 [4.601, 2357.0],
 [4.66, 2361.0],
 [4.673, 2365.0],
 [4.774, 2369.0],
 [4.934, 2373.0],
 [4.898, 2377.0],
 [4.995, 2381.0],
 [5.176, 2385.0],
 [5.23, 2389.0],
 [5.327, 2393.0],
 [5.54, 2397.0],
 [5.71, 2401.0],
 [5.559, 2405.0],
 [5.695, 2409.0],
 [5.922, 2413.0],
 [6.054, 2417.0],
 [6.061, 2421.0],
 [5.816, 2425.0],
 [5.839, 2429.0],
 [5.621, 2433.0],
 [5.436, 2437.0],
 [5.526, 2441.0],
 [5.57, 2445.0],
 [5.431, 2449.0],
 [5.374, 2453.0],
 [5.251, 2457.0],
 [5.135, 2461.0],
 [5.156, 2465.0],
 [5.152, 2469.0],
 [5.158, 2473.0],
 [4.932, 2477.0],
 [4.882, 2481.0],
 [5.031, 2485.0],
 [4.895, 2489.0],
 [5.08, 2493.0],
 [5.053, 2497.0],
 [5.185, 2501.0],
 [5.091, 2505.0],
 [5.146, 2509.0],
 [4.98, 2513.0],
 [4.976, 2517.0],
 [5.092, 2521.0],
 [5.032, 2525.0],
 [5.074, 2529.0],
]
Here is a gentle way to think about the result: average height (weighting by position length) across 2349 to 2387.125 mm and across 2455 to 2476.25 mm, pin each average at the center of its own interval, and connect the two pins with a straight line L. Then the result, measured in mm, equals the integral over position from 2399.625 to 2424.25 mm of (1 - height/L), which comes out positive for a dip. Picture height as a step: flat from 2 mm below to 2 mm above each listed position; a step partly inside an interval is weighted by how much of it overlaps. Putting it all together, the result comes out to -4.4 mm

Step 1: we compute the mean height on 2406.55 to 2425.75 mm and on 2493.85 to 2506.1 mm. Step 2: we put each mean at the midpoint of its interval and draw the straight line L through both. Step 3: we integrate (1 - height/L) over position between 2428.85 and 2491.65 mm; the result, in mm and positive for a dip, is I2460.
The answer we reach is 2.68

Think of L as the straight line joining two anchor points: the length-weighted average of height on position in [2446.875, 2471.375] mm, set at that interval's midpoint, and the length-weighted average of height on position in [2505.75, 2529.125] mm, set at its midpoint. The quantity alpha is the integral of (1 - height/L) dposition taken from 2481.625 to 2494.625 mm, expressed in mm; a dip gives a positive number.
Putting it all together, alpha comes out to 0.41 mm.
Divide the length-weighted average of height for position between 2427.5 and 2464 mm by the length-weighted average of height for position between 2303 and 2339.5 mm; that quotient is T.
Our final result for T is 1.4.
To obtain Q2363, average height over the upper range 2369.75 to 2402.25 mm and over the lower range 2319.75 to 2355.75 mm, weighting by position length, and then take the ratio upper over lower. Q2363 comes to 1.2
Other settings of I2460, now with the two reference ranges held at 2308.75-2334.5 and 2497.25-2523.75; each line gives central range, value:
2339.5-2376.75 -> -2.7 mm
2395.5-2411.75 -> -4.2 mm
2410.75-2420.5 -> -3.1 mm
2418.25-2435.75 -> -4.6 mm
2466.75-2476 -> -0.5 mm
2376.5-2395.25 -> -3.2 mm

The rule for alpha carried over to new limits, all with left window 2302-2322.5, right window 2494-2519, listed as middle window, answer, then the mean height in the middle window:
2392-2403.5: -2.8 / 5.54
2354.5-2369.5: -1.5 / 4.66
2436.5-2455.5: -3.0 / 5.46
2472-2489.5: -0.2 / 4.98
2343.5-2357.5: -0.6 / 4.37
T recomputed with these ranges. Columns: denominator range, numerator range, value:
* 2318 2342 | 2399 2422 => 1.42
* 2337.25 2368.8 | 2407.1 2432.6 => 1.32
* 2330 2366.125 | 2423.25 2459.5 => 1.27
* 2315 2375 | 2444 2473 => 1.21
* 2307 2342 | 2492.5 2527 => 1.25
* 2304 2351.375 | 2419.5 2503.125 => 1.30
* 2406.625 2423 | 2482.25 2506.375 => 0.85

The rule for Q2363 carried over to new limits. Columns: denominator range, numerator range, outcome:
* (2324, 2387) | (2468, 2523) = 1.11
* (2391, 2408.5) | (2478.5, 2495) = 0.90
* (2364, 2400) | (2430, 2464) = 1.07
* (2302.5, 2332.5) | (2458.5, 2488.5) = 1.26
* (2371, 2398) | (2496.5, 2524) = 0.99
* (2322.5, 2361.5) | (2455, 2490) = 1.19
